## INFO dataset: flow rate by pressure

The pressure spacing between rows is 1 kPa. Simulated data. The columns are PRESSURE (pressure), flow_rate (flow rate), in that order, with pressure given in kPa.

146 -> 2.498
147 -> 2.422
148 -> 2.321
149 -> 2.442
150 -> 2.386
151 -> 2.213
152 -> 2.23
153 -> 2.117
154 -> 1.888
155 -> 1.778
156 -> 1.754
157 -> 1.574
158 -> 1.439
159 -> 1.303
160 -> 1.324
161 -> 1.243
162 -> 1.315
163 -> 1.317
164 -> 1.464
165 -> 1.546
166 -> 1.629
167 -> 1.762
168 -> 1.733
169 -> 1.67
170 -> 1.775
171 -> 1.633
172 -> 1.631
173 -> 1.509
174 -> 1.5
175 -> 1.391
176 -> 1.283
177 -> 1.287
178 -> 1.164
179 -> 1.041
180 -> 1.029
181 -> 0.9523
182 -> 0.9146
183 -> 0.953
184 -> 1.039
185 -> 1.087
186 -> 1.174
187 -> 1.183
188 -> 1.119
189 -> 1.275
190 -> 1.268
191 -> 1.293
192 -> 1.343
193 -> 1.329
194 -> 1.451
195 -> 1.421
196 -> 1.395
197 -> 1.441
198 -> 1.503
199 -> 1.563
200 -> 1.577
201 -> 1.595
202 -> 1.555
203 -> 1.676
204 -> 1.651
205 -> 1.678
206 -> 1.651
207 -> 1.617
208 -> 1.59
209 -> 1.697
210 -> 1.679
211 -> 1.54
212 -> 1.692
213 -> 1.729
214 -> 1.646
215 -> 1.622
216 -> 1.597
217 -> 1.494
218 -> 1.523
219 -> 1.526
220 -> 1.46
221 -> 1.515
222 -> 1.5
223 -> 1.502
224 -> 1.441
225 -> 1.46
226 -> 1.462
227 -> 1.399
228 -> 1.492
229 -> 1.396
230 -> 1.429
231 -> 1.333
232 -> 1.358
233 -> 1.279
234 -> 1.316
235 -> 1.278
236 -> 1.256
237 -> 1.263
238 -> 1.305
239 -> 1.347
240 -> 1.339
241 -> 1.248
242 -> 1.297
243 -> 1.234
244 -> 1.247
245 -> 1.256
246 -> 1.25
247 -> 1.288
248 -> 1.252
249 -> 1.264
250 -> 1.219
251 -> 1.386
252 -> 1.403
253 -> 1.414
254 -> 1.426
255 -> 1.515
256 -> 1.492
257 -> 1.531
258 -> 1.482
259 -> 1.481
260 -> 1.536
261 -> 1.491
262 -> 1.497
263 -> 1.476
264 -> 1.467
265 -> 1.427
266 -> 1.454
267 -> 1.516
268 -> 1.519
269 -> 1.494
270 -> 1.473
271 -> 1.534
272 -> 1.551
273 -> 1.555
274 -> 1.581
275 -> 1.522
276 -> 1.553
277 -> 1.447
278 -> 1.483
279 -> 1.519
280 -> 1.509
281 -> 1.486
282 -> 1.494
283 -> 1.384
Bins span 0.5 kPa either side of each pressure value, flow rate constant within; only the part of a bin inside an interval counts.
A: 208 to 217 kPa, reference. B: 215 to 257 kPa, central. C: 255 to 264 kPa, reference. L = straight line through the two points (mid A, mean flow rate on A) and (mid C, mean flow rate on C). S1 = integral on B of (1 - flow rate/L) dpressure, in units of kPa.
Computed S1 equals 5.0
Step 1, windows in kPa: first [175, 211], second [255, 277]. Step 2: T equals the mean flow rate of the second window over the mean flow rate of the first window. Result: 1.11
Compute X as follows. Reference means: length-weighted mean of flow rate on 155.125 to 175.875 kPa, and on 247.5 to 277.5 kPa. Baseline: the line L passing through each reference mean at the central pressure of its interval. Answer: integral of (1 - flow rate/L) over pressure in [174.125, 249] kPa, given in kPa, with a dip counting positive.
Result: 5.6 kPa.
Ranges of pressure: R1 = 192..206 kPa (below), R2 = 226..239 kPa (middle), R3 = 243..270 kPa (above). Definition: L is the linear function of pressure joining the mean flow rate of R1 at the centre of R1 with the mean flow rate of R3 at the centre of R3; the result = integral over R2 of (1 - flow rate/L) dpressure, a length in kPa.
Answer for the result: 1.0 kPa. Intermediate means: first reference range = 1.52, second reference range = 1.41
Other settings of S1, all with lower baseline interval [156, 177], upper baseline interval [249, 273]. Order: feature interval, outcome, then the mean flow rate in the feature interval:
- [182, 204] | 2.22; 1.34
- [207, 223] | -1.09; 1.59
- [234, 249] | 2.01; 1.28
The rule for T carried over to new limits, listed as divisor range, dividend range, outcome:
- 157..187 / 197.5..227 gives 1.17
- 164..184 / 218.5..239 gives 1.01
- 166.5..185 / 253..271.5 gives 1.11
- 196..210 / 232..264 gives 0.85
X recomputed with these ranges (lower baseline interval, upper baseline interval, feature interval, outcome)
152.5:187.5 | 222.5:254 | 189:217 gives -3.4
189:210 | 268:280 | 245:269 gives 1.5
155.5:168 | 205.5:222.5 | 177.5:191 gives 3.8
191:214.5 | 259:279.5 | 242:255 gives 1.8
